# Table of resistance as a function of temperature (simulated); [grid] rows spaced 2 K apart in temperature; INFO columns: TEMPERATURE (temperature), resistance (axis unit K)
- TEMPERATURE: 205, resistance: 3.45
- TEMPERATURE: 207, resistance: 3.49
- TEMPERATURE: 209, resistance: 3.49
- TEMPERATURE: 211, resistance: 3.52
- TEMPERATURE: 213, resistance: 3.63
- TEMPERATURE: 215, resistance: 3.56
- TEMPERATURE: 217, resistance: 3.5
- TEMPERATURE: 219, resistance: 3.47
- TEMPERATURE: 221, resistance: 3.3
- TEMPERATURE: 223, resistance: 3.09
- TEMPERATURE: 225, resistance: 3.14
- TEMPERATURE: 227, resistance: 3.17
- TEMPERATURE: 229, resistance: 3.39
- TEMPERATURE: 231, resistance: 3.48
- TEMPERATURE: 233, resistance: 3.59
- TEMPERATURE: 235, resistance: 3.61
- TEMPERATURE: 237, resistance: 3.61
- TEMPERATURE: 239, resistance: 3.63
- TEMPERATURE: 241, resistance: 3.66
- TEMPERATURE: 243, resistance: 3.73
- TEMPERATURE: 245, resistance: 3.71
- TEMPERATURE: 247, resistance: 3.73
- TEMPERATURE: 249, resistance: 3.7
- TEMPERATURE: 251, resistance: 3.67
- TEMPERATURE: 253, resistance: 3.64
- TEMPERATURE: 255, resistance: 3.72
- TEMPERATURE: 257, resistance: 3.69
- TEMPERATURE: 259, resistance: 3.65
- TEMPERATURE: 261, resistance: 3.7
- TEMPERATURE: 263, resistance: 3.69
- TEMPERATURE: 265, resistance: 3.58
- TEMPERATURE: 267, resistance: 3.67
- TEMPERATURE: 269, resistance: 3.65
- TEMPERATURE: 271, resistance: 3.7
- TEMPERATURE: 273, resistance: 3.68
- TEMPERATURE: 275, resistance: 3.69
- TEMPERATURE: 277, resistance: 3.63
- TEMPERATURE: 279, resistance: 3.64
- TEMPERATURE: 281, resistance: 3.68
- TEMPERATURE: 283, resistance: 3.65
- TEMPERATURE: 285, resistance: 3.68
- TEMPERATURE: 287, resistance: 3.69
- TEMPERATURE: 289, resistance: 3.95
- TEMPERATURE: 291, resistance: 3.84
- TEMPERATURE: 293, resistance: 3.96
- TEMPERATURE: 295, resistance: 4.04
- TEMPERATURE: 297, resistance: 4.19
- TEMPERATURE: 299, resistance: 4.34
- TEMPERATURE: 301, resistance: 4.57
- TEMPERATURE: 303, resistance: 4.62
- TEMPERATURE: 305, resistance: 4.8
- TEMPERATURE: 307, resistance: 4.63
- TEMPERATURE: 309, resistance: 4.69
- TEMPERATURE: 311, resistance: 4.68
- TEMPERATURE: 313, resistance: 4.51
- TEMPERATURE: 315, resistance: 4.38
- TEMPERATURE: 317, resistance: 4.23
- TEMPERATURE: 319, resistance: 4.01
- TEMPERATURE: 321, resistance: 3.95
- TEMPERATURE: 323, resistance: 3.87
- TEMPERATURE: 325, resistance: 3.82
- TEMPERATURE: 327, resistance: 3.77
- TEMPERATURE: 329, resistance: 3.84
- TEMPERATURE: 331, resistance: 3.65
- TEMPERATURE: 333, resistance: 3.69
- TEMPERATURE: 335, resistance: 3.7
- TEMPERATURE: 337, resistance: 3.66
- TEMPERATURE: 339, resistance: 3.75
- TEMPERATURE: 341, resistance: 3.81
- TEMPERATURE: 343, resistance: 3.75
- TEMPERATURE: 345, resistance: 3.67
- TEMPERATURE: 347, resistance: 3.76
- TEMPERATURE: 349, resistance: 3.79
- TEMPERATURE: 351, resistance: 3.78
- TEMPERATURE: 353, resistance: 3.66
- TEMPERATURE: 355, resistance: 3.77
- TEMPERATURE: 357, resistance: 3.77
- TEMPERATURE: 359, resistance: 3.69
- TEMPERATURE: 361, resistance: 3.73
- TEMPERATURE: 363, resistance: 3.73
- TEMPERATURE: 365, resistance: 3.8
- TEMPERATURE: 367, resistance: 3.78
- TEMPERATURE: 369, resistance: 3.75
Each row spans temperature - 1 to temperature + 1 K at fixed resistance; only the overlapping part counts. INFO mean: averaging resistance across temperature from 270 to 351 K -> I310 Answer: 3.97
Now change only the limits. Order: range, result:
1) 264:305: 3.9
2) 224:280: 3.61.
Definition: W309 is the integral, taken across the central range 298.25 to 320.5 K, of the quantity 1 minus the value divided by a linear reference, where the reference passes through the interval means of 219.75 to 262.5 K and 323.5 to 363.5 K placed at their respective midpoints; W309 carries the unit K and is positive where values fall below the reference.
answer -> -4.9 K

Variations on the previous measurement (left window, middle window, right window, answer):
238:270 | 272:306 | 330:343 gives -2.64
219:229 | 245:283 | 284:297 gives -0.57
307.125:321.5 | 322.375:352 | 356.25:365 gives 2.24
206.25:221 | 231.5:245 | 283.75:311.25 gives 0.32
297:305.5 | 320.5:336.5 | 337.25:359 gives 1.16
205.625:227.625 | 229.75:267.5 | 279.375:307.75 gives 0.38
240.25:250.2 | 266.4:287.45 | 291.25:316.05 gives 2.21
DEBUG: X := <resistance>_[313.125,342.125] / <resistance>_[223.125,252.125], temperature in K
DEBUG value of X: 1.10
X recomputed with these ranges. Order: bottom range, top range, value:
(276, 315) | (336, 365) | 0.90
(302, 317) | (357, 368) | 0.82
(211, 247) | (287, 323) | 1.23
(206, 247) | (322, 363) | 1.07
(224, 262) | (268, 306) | 1.10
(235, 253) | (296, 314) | 1.24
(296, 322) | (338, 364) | 0.84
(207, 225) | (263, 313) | 1.17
